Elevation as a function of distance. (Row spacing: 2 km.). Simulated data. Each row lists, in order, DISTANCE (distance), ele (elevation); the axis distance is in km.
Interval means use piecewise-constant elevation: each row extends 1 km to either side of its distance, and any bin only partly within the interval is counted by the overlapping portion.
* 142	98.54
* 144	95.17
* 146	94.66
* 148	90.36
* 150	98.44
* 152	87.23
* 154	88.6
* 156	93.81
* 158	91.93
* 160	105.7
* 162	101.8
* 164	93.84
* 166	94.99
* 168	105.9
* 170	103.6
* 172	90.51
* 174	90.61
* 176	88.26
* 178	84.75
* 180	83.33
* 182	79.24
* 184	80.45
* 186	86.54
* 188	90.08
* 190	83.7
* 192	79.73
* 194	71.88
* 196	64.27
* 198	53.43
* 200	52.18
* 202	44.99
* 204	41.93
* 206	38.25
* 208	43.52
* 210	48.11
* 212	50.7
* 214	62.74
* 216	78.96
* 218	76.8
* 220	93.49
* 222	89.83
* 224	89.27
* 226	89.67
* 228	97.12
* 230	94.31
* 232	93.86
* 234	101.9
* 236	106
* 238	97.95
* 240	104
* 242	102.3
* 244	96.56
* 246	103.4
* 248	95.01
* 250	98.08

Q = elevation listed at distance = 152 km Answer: 87.23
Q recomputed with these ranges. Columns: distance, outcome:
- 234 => 101.9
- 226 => 89.67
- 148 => 90.36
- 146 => 94.66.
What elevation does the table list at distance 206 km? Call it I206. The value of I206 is 38.25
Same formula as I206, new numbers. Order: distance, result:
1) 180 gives 83.33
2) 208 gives 43.52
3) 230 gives 94.31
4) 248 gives 95.01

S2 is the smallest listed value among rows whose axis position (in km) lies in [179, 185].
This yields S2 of 79.24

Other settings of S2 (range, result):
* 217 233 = 76.8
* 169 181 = 83.33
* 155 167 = 91.93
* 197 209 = 38.25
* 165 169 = 94.99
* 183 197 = 64.27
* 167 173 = 90.51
